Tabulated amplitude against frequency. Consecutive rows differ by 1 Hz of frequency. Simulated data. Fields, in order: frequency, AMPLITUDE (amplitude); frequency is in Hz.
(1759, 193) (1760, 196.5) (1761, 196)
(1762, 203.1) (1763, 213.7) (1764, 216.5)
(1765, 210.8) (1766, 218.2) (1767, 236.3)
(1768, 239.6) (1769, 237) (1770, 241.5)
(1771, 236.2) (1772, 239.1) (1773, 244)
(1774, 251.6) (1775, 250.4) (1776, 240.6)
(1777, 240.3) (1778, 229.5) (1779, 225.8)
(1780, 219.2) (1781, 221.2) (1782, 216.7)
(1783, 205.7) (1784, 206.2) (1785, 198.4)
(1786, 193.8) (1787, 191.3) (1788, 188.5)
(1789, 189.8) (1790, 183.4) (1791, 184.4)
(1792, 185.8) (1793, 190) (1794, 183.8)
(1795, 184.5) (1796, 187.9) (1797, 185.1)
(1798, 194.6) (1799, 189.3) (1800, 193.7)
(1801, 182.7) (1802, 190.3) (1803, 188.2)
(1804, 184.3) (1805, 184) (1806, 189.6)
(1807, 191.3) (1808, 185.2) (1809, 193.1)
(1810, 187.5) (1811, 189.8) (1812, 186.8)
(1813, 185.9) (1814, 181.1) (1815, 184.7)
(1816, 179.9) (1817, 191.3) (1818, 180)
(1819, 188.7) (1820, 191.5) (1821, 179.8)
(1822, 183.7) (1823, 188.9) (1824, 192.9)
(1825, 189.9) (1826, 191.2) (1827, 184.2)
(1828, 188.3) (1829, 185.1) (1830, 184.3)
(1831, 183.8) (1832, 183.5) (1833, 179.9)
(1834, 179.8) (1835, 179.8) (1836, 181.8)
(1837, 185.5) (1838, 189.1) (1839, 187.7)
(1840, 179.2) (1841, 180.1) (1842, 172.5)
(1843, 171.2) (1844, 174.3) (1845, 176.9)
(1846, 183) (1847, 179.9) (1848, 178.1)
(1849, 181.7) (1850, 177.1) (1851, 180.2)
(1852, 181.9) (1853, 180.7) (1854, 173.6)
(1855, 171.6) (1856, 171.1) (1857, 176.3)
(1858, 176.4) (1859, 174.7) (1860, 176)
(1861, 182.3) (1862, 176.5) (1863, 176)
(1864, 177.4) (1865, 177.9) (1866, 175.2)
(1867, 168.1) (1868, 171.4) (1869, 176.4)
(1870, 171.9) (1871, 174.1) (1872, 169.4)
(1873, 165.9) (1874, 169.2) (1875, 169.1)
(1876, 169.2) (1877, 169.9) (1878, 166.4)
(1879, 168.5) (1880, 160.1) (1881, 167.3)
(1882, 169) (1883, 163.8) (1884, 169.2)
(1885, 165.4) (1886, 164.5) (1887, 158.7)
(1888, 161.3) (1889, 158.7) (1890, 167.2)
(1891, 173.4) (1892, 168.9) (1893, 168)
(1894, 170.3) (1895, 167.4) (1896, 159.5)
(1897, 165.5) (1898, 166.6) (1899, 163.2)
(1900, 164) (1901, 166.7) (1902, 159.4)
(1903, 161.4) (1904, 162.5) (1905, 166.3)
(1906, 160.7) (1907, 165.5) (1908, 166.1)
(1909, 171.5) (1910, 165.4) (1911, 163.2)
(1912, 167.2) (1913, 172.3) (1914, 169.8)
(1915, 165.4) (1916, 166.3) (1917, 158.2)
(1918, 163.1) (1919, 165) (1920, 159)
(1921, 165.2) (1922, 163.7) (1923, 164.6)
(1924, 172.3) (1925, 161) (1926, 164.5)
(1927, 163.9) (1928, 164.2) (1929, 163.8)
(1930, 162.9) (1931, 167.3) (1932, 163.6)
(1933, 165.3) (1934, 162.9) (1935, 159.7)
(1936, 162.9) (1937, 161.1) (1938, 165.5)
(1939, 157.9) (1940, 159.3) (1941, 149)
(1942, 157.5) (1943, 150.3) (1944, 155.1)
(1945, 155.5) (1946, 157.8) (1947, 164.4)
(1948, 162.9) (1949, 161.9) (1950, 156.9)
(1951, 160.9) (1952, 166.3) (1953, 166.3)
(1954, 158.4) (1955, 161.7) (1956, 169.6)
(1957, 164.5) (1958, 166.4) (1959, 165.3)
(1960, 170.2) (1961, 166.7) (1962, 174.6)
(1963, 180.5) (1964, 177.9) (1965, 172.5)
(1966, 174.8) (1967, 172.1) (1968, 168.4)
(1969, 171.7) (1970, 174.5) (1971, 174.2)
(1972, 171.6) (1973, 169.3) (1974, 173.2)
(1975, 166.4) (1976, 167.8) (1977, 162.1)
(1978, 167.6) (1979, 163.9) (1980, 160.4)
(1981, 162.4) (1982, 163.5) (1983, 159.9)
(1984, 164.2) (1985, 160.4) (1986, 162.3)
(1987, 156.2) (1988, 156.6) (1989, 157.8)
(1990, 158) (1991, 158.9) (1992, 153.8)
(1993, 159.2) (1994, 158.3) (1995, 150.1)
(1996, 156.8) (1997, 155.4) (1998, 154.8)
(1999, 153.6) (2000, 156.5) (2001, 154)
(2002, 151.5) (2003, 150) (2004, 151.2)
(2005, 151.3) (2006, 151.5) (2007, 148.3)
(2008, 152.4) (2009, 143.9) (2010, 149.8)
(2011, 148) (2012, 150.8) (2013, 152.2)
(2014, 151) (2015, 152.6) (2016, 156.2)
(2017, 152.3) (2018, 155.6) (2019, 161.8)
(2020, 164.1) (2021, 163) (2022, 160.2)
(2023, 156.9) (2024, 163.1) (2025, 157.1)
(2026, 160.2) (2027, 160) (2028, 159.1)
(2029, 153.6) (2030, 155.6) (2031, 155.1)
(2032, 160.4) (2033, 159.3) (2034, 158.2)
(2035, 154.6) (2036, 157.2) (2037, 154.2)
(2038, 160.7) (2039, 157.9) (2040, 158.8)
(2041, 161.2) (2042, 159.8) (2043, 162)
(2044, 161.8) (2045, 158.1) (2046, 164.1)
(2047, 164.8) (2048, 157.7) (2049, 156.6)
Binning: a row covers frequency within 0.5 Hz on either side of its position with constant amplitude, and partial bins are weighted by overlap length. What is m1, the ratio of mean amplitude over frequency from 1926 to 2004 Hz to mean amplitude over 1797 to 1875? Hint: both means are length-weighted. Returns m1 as 0.90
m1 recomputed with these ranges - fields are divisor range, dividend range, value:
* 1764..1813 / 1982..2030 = 0.76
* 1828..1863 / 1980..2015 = 0.86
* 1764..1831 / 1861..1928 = 0.83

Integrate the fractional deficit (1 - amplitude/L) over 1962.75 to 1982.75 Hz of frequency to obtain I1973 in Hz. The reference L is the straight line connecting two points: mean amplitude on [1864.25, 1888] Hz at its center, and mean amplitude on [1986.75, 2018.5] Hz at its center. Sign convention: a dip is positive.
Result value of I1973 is -1.59 Hz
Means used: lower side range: 169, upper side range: 153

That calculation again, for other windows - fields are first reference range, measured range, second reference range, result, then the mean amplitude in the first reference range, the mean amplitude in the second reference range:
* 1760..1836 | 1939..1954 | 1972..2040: 0.9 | 200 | 157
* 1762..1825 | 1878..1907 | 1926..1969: 2.1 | 202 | 164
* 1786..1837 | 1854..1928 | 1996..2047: 3.1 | 187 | 156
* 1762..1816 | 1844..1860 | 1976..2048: 1.2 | 205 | 157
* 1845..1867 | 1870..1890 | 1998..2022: 0.8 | 177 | 153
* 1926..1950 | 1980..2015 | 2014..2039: 0.9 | 161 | 158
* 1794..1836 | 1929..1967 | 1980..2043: 0.5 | 186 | 156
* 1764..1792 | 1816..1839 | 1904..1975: 1.9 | 219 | 165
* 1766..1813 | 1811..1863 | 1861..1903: 1.3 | 206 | 168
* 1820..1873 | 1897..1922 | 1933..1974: 0.9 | 179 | 165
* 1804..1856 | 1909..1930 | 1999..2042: 0.6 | 183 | 156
